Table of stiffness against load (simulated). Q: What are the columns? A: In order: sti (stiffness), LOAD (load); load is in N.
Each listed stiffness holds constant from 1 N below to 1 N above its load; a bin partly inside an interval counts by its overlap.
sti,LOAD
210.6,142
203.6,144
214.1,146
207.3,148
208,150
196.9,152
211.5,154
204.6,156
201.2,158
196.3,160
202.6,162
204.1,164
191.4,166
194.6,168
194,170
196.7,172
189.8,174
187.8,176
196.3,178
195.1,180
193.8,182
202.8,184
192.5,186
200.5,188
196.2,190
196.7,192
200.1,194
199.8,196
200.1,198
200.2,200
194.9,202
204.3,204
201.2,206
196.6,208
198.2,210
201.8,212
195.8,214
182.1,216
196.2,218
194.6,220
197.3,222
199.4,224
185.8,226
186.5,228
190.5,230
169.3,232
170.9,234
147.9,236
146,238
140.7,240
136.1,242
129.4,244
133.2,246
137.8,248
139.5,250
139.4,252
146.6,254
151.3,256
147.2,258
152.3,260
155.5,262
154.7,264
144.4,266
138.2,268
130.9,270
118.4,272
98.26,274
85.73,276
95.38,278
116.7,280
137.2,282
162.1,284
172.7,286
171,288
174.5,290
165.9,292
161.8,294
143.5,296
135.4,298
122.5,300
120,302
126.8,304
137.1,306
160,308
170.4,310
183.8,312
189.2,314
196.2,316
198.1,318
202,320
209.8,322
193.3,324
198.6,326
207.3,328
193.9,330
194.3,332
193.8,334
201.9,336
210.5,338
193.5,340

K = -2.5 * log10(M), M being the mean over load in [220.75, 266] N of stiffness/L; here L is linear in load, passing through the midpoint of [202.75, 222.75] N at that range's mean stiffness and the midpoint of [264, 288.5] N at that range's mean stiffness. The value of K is 0.05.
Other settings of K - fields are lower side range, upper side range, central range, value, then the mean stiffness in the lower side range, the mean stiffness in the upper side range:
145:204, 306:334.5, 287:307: 0.30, 199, 190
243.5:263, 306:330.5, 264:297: 0.17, 144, 190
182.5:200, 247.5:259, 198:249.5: -0.04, 199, 144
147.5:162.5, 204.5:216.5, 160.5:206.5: 0.02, 203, 197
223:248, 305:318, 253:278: 0.23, 160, 175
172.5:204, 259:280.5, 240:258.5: 0.03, 197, 127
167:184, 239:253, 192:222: -0.17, 194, 137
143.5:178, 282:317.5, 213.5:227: -0.06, 200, 158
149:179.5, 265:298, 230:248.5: 0.08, 198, 138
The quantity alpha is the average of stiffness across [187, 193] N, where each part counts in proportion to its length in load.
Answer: 198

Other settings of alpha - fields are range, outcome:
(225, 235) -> 181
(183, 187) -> 198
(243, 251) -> 135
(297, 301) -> 129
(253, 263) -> 151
